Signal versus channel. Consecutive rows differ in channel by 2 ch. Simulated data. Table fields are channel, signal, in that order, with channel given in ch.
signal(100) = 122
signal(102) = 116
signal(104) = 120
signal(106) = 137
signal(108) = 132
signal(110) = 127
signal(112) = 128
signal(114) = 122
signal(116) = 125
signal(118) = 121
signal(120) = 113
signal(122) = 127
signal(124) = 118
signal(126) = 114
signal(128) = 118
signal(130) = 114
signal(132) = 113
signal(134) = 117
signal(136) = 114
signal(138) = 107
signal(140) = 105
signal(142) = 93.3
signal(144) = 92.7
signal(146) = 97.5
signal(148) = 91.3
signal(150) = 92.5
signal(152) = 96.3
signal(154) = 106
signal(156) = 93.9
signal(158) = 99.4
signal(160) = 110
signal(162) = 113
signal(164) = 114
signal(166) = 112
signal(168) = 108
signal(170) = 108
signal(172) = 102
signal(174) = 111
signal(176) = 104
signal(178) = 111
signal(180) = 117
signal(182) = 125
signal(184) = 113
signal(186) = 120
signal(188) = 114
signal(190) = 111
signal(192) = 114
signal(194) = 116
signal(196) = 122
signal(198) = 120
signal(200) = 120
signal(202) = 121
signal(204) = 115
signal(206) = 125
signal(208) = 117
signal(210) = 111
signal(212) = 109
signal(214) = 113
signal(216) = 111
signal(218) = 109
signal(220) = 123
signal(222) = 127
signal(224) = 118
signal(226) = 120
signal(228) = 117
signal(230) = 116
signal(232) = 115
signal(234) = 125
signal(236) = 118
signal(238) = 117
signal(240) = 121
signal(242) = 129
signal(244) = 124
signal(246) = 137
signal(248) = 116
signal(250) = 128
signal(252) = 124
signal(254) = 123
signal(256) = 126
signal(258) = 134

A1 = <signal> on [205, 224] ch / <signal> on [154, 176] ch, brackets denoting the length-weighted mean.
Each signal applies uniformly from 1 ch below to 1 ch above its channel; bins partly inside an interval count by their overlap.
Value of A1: 1.1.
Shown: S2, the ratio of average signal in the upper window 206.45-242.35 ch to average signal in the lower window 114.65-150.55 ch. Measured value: 1.07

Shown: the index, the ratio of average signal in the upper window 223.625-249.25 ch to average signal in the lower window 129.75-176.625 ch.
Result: 1.16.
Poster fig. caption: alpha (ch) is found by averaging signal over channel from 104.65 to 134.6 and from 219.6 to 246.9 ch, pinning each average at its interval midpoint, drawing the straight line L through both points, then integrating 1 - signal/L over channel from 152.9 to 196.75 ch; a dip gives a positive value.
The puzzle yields 3.9 ch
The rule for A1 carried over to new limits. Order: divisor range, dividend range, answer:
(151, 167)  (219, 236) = 1.14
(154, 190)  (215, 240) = 1.07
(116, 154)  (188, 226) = 1.08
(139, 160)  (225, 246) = 1.24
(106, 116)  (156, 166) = 0.84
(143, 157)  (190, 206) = 1.24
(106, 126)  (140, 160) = 0.78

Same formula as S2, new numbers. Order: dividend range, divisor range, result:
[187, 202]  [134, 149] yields 1.16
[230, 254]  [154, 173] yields 1.15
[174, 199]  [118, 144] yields 1.03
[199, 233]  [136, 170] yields 1.14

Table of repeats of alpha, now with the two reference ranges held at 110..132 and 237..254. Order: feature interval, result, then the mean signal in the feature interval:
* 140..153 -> 2.8 ch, 94.8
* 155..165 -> 1.3 ch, 106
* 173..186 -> 0.9 ch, 114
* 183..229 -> 2.3 ch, 117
